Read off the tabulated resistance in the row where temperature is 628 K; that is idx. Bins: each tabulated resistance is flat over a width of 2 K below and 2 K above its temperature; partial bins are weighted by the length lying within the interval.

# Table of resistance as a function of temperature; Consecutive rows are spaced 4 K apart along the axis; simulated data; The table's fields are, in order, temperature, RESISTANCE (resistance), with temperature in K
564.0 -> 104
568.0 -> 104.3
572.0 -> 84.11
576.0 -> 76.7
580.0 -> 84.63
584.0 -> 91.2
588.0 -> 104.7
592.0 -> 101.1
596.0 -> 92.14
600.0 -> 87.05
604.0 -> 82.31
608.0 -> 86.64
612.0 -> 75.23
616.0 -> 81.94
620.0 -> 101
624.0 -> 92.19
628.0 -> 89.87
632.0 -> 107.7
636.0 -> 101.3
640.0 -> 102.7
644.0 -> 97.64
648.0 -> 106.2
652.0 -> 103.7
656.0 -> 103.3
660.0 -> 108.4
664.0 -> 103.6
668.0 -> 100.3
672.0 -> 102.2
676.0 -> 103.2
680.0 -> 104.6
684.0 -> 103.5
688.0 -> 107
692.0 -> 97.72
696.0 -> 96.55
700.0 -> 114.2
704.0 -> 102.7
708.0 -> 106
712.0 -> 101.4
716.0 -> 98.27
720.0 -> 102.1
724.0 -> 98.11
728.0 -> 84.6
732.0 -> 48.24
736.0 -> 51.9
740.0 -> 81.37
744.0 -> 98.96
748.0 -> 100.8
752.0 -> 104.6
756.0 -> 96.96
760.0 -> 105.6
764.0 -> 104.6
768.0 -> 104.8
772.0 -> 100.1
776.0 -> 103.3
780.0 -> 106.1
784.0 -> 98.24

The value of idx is 89.87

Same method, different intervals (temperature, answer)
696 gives 96.55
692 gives 97.72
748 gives 100.8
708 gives 106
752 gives 104.6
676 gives 103.2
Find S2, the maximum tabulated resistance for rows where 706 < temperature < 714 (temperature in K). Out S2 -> 106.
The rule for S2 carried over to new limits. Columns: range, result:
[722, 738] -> 98.11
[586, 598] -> 104.7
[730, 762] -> 105.6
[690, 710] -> 114.2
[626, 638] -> 107.7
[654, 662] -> 108.4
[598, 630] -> 101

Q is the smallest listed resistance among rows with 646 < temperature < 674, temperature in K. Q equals 100.3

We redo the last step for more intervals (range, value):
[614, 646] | 81.94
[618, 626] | 92.19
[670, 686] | 102.2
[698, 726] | 98.11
